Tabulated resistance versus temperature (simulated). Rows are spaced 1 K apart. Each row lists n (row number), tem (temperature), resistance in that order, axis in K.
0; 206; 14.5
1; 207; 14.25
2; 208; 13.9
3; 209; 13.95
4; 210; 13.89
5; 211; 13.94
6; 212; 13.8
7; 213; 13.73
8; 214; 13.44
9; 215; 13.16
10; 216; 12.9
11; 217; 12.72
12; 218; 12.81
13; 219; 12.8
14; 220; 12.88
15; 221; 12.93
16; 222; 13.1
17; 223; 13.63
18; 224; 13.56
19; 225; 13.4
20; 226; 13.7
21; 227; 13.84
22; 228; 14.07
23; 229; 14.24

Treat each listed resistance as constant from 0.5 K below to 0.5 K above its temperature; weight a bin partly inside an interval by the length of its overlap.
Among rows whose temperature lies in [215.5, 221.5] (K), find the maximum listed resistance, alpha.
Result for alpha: 12.93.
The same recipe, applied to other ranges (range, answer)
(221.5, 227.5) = 13.84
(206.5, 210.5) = 14.25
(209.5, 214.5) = 13.94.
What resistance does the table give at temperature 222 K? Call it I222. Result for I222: 13.1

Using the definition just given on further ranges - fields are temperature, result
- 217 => 12.72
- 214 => 13.44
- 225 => 13.4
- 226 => 13.7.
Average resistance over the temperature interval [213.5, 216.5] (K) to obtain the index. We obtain 13.2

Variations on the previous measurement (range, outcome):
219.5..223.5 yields 13.1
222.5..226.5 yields 13.6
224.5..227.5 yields 13.6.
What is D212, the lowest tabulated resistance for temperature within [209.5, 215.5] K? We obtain 13.16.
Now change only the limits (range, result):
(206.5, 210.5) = 13.89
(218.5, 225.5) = 12.8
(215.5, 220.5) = 12.72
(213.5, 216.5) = 12.9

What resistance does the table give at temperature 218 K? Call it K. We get 12.81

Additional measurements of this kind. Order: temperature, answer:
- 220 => 12.88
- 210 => 13.89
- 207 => 14.25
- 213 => 13.73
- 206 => 14.5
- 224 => 13.56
